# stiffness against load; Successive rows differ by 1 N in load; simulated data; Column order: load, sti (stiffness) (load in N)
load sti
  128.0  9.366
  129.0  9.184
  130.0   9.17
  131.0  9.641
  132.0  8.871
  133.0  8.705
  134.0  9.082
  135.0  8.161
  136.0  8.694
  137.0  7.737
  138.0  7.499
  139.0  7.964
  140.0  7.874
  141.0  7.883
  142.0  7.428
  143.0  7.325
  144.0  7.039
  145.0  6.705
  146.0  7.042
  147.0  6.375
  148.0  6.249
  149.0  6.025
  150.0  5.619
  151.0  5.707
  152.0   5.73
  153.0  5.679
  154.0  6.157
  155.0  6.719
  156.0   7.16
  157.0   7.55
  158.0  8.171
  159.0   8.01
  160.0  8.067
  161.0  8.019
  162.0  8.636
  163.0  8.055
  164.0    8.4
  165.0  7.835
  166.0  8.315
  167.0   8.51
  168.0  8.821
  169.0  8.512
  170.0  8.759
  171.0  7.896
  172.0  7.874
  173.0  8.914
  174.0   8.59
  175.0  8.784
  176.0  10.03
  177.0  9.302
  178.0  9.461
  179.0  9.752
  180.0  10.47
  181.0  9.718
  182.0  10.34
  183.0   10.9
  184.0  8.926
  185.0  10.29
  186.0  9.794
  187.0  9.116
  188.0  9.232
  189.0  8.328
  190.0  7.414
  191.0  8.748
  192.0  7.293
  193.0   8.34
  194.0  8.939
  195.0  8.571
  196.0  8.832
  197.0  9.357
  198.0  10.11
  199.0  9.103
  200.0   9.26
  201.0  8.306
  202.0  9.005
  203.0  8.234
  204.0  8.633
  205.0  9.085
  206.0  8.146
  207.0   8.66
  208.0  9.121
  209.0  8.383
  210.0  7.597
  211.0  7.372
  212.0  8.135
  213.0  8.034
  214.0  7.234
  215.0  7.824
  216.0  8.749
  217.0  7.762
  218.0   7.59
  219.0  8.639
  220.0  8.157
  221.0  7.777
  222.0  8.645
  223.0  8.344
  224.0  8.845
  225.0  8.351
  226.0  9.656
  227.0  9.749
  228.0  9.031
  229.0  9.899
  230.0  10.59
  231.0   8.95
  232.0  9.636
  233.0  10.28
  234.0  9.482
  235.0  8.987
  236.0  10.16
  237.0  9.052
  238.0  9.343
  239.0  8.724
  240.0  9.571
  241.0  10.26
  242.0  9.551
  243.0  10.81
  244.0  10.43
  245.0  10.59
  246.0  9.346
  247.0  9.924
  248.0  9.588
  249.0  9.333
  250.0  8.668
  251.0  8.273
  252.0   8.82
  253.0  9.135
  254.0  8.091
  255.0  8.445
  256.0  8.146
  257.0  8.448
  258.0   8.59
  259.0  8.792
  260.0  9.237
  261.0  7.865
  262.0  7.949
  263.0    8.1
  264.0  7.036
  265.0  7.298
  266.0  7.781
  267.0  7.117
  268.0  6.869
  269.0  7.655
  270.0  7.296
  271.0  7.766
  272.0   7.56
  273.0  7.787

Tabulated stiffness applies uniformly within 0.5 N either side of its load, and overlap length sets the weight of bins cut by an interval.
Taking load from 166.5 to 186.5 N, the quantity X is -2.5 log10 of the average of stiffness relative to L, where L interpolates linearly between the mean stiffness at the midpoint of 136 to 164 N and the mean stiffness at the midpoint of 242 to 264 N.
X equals -0.212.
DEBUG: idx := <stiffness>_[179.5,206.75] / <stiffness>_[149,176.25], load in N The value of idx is 1.17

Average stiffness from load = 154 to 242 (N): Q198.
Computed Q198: 8.76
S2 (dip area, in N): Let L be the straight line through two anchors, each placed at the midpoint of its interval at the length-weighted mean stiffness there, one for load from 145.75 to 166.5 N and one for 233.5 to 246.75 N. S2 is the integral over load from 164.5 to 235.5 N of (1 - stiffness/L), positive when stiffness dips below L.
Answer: -3.4 N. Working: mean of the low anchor 7.12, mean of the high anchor 9.72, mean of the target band 8.84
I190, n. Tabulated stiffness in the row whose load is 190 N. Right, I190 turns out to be 7.414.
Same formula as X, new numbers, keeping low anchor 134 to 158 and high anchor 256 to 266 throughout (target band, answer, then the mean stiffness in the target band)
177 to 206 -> -0.22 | 9.11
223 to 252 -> -0.20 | 9.51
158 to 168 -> -0.15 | 8.23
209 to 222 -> -0.04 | 7.95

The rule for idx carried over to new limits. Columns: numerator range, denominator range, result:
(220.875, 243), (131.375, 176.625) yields 1.21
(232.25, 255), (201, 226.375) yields 1.14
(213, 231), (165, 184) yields 0.95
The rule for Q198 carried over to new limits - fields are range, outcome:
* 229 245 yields 9.75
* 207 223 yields 8.1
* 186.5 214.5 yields 8.52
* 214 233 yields 8.79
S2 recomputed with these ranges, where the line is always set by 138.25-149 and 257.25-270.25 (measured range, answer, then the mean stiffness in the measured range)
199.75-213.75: -1.7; 8.39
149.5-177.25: -2.2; 7.84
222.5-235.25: -2.9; 9.38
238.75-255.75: -3.6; 9.38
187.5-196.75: -1.3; 8.44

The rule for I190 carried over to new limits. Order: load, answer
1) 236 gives 10.16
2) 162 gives 8.636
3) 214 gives 7.234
